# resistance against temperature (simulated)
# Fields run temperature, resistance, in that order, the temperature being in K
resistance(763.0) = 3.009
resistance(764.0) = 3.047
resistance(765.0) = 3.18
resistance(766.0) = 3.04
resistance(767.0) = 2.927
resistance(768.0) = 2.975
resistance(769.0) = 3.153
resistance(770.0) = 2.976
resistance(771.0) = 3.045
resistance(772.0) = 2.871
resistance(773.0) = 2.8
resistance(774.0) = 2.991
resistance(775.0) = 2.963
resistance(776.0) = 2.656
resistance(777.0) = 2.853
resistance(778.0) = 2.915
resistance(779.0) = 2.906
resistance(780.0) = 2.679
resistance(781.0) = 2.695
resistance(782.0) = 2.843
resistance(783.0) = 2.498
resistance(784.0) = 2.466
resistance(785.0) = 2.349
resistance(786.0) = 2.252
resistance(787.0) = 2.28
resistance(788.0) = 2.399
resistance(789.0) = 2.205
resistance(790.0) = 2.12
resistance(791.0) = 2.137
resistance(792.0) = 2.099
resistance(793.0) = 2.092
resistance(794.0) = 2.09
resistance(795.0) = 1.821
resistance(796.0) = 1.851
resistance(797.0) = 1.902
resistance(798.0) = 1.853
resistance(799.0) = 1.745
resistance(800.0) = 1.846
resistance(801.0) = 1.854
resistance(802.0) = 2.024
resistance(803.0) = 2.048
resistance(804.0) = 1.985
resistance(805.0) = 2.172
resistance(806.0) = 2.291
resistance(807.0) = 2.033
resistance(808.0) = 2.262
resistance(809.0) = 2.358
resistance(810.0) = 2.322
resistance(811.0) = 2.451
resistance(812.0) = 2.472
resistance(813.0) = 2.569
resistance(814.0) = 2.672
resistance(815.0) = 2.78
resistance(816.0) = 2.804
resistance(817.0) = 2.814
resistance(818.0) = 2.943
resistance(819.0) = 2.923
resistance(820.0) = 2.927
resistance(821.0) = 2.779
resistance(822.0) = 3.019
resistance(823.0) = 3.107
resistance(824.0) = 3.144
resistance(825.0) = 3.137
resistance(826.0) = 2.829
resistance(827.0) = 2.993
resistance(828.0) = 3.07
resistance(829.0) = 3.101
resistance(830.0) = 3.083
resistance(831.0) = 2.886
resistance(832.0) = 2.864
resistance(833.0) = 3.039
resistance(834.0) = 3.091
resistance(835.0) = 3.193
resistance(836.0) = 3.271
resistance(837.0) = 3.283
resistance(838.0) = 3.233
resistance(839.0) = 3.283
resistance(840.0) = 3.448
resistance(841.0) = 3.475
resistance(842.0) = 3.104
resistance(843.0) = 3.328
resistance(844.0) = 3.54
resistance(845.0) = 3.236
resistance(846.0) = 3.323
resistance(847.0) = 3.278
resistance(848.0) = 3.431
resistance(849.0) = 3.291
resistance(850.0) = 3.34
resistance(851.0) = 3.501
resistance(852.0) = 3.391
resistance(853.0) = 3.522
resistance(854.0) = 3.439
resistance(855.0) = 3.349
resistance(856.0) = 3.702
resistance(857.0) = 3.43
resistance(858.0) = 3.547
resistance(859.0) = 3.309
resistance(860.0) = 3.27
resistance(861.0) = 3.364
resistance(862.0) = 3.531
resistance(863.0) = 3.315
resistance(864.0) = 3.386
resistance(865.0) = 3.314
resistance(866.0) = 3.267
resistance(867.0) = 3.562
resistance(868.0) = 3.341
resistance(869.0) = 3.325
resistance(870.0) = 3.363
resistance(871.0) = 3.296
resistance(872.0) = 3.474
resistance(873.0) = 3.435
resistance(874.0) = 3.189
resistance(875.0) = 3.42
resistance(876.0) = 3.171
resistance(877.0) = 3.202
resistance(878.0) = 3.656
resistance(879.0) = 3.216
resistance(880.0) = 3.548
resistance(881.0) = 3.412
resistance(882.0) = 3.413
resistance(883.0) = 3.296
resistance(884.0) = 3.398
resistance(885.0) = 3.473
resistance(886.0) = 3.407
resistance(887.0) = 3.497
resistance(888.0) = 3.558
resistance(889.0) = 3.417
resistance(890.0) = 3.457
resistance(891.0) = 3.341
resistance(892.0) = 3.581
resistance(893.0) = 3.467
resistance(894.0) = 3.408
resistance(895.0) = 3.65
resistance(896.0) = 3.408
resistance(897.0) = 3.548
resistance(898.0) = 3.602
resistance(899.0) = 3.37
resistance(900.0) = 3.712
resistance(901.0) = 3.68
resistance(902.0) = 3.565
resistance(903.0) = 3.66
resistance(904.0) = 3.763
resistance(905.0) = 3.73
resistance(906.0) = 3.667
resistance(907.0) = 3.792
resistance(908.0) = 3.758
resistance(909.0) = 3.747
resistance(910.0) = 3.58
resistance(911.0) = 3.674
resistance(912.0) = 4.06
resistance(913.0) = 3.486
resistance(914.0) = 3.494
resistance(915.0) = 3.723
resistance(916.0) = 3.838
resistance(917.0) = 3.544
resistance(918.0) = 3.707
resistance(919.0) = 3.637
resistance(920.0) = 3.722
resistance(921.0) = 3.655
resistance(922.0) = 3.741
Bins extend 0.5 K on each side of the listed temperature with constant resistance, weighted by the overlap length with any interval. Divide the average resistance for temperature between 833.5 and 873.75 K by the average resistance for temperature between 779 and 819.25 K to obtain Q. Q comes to 1.46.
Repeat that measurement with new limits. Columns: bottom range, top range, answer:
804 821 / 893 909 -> 1.43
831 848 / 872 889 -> 1.05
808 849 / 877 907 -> 1.17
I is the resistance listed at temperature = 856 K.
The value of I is 3.702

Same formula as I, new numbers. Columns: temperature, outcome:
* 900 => 3.712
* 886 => 3.407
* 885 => 3.473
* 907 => 3.792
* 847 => 3.278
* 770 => 2.976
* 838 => 3.233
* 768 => 2.975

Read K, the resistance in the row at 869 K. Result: 3.325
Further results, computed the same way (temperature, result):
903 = 3.66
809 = 2.358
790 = 2.12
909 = 3.747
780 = 2.679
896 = 3.408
